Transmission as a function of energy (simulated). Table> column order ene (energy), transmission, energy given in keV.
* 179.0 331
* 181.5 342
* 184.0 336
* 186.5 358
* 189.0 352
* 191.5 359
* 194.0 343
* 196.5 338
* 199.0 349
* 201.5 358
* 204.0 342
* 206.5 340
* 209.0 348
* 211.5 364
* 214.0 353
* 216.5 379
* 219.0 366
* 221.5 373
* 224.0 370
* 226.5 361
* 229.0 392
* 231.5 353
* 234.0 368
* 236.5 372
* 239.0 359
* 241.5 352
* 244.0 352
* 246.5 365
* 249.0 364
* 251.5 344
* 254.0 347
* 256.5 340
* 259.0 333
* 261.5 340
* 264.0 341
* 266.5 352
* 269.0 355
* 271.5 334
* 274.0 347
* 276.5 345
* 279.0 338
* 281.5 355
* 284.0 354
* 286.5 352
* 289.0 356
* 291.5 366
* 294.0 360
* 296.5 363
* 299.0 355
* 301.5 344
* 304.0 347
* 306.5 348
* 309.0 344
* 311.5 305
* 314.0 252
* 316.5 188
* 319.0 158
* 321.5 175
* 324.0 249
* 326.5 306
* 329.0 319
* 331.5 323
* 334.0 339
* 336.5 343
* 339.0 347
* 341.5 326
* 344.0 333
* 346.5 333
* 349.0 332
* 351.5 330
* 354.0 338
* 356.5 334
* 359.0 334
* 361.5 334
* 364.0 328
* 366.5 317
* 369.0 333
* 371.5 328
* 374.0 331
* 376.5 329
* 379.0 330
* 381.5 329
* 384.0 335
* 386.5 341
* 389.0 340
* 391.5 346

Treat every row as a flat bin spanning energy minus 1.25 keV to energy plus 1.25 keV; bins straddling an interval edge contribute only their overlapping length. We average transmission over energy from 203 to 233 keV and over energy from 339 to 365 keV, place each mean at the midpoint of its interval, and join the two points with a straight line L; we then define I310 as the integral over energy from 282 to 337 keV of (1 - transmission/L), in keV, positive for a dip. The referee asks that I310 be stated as 5.0 keV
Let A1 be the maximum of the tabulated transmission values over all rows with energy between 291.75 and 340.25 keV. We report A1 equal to 363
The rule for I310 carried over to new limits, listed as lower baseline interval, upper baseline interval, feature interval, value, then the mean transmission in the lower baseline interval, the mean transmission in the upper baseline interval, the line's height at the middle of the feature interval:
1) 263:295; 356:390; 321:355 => 2.18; 350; 332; 339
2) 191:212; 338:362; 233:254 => -0.89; 348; 334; 344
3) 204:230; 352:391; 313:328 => 5.26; 363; 332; 343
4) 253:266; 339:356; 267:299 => -1.27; 341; 333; 339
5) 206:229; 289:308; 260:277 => 0.64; 364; 355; 358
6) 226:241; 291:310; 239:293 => 1.62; 367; 353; 360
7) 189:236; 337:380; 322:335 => 1.48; 359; 332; 337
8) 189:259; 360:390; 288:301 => -0.54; 357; 331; 345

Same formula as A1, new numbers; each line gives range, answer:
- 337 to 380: 347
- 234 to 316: 372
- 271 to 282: 355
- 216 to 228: 379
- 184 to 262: 392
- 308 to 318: 344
